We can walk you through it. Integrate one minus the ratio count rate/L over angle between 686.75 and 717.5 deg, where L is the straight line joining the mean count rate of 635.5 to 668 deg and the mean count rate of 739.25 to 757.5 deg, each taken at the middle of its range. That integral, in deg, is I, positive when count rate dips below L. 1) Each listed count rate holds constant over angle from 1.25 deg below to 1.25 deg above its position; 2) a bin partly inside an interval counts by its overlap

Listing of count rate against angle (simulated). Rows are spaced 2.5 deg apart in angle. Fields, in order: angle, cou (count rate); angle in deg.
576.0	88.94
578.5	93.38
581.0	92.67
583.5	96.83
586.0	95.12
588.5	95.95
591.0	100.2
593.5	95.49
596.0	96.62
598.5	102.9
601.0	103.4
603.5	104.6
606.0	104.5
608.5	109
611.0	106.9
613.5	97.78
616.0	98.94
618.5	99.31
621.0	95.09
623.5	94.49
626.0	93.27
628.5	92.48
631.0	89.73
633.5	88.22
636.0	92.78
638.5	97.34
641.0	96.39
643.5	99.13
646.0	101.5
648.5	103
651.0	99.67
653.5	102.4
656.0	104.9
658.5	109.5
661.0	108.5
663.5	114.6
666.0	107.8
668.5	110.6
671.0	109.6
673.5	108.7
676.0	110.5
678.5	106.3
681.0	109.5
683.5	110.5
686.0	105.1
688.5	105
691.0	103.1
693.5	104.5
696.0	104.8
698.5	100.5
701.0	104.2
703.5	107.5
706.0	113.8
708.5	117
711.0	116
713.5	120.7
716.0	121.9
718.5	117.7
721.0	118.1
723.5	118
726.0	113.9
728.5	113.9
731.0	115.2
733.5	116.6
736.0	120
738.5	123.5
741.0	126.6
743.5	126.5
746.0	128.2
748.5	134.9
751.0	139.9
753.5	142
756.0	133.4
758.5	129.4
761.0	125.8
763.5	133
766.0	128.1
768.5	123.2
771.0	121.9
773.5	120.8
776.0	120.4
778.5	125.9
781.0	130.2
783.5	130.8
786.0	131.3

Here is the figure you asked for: 2.3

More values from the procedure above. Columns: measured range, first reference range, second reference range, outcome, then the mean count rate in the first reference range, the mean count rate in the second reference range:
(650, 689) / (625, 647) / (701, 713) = -1.75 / 94.5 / 113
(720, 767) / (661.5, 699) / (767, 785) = -2.60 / 108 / 125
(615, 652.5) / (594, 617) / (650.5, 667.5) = 3.17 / 103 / 107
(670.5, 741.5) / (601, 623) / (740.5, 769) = 5.18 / 102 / 131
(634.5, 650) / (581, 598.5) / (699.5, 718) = 0.95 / 96.9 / 114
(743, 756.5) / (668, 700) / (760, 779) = -1.56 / 107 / 125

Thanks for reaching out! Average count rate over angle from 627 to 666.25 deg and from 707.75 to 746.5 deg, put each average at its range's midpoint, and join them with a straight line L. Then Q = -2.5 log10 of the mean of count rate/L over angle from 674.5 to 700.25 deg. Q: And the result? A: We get 0.04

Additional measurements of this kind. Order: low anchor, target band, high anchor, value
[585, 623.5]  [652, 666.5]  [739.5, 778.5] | 0.03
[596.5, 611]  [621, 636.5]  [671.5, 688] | 0.15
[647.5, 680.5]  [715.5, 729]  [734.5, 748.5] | 0.04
